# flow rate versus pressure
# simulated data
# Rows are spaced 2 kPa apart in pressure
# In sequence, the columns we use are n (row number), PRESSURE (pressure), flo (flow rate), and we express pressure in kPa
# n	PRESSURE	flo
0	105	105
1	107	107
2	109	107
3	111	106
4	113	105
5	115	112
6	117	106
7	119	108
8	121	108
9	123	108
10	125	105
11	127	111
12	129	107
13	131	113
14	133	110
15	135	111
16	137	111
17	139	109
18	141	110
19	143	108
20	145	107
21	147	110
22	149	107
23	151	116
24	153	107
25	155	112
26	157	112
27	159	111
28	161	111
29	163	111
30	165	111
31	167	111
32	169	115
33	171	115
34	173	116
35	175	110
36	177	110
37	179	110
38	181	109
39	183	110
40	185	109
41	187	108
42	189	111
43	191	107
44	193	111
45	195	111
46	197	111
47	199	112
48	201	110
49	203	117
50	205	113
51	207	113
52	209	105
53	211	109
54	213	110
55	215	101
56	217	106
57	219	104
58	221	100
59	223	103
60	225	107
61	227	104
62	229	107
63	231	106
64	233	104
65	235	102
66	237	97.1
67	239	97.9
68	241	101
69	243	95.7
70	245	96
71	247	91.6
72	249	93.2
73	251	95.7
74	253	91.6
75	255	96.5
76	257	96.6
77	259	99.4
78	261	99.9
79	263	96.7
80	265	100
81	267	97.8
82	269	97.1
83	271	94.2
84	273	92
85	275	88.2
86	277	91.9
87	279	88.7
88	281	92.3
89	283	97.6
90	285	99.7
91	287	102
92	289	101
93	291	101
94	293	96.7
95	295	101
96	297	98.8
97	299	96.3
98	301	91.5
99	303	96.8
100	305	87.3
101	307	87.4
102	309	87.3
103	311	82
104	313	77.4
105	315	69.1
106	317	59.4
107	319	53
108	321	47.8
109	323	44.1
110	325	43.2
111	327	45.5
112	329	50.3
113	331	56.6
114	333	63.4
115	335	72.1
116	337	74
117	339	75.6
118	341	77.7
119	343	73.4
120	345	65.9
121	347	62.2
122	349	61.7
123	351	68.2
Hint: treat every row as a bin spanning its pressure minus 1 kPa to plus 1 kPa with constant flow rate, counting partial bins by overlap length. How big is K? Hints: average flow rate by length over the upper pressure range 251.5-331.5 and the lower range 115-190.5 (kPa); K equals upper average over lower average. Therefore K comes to 0.8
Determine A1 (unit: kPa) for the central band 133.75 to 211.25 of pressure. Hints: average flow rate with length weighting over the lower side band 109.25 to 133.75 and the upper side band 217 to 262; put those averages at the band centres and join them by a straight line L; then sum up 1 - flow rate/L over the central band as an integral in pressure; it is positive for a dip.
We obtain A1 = -4.6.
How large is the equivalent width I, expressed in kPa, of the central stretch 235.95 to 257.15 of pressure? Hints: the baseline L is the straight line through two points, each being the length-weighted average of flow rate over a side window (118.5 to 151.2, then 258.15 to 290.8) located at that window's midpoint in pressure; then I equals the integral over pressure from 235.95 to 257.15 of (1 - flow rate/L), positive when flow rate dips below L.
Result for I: 0.7 kPa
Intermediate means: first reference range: 109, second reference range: 96.3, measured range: 95.7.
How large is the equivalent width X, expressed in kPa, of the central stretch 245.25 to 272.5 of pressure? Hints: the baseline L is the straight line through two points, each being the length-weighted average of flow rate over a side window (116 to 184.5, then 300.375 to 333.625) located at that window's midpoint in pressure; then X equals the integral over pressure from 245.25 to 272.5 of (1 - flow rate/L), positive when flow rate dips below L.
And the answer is -4.7 kPa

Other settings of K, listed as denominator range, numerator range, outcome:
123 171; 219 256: 0.90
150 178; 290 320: 0.76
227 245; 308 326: 0.62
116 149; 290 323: 0.75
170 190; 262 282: 0.85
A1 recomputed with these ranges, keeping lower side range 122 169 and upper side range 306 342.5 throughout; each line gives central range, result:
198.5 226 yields -4.3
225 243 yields -3.0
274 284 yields -2.0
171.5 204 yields -3.8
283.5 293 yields -3.4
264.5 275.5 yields -2.3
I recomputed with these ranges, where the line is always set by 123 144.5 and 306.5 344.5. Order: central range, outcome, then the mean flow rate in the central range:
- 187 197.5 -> -1.55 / 110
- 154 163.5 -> -0.72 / 111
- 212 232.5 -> -3.68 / 105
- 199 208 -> -1.92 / 113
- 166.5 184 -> -2.11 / 112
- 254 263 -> -1.96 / 97.9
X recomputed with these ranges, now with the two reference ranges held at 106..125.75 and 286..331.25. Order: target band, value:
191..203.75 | -2.3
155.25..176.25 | -2.7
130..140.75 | -0.7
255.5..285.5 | -4.3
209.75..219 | -1.4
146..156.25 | -0.9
